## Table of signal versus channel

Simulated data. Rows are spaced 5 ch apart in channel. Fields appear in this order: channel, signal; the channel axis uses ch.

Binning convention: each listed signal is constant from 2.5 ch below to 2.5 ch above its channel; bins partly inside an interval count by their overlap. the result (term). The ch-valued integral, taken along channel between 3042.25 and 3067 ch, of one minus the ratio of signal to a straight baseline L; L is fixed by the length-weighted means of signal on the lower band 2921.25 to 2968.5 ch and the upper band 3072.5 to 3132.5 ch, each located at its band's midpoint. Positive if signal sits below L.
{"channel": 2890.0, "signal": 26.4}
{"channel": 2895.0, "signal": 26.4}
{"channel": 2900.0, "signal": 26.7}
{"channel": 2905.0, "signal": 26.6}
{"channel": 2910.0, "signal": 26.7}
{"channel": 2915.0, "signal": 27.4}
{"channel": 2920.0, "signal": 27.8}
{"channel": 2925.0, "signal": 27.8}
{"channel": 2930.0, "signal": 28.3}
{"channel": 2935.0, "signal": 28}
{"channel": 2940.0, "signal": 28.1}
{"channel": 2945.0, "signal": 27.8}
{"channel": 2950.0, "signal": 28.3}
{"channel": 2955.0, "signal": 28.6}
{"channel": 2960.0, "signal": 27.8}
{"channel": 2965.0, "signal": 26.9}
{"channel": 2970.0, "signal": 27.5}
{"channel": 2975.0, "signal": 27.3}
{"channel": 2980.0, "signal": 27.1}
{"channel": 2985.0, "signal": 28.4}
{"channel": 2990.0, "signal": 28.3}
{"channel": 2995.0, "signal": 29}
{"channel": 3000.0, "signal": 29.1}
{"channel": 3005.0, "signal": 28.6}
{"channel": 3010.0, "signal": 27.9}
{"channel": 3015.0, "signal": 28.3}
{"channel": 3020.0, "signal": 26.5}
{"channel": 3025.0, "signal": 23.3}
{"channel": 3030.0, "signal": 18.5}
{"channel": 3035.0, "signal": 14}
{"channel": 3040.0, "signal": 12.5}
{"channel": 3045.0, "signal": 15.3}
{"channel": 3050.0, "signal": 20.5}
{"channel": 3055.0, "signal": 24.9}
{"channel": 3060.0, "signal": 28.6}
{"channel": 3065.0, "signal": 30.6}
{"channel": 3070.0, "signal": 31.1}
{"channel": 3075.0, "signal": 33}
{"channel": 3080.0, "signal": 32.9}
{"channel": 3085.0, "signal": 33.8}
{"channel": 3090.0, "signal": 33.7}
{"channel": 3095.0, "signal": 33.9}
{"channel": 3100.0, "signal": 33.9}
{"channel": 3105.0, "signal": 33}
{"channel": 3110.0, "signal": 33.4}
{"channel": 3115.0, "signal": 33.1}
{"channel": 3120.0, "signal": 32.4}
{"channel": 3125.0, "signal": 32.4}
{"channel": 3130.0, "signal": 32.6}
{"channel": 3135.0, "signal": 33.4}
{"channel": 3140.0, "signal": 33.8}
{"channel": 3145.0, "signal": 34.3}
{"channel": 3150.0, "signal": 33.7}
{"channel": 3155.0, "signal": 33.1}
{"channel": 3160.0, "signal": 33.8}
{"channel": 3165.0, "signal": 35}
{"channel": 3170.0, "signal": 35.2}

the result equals 6.19 ch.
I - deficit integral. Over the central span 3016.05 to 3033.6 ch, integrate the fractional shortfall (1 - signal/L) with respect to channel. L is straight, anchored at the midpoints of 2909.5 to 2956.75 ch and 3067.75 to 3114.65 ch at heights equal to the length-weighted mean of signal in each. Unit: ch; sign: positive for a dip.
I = 4.7 ch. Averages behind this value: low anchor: 27.9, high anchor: 33.2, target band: 22.7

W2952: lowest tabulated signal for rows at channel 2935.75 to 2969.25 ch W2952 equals 26.9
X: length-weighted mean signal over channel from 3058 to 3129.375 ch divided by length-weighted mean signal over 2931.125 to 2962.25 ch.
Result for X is 1.16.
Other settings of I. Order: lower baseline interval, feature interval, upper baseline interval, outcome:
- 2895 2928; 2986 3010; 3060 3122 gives 1.0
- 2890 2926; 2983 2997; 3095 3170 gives 0.4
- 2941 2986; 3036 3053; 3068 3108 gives 8.2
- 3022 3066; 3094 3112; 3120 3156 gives -3.1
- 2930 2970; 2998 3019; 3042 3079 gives -0.9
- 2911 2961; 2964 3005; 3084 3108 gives 2.3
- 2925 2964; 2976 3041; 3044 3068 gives 2.8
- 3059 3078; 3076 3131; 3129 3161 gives -1.7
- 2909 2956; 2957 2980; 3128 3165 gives 1.2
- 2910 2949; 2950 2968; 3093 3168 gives 0.5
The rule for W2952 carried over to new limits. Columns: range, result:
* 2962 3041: 12.5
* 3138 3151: 33.7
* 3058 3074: 28.6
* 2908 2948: 26.7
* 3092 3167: 32.4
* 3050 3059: 20.5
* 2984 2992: 28.3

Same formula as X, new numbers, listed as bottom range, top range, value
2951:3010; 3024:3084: 0.86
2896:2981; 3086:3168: 1.22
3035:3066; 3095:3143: 1.58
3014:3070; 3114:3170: 1.50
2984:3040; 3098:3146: 1.33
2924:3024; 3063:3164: 1.19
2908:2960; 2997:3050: 0.80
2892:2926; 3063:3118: 1.22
